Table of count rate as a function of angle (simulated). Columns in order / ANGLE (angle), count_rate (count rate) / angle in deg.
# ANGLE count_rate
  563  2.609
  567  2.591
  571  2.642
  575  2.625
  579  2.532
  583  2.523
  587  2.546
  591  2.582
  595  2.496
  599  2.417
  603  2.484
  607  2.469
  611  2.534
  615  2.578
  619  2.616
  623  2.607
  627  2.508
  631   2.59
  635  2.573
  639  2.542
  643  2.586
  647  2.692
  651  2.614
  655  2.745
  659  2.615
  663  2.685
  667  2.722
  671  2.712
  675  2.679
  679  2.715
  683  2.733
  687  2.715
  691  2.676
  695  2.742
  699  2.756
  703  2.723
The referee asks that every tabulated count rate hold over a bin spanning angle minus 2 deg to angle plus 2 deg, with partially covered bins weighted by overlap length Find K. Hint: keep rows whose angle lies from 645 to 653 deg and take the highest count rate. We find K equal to 2.692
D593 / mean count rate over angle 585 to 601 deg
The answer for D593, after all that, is 2.51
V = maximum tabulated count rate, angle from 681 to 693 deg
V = 2.733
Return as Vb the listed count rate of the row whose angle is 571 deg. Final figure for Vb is 2.642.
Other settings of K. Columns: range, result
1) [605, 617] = 2.578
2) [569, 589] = 2.642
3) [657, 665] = 2.685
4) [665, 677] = 2.722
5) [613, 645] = 2.616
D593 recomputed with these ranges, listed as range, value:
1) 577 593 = 2.55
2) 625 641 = 2.55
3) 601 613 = 2.5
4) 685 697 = 2.71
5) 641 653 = 2.63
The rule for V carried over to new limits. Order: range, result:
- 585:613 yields 2.582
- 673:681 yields 2.715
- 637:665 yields 2.745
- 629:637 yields 2.59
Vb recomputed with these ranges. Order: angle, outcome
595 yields 2.496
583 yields 2.523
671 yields 2.712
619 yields 2.616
